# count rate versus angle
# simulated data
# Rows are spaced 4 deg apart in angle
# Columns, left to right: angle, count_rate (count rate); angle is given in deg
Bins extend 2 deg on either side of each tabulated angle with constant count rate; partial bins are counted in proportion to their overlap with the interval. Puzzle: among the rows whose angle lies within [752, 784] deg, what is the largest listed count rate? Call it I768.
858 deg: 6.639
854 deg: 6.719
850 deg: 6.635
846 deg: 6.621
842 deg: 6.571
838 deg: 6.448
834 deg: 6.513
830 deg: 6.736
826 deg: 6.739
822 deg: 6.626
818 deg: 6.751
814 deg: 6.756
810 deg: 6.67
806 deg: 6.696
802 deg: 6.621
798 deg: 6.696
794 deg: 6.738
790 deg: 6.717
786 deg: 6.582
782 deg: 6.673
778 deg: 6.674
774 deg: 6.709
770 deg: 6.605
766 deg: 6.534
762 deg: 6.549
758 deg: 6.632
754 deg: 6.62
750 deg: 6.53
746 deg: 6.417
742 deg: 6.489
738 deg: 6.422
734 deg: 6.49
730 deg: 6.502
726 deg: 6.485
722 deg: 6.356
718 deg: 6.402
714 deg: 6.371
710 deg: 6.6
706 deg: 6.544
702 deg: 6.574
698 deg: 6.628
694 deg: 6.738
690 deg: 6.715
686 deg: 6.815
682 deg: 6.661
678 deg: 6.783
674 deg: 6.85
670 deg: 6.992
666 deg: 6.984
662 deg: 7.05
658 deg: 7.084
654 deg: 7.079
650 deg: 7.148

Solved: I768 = 6.709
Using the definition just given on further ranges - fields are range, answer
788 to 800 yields 6.738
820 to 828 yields 6.739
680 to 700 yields 6.815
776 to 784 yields 6.674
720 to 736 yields 6.502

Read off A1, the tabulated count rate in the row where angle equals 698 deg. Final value 6.628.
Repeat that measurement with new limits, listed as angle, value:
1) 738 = 6.422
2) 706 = 6.544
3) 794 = 6.738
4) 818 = 6.751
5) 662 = 7.05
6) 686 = 6.815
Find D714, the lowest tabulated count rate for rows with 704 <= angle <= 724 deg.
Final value 6.356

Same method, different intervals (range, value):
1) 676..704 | 6.574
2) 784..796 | 6.582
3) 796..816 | 6.621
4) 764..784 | 6.534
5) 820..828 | 6.626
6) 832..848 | 6.448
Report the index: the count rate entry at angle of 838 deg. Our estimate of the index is 6.448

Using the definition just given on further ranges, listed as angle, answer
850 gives 6.635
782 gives 6.673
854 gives 6.719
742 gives 6.489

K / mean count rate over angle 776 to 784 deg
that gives 6.67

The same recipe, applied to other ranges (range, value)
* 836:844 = 6.51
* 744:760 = 6.55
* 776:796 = 6.68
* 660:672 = 7.01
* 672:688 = 6.78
